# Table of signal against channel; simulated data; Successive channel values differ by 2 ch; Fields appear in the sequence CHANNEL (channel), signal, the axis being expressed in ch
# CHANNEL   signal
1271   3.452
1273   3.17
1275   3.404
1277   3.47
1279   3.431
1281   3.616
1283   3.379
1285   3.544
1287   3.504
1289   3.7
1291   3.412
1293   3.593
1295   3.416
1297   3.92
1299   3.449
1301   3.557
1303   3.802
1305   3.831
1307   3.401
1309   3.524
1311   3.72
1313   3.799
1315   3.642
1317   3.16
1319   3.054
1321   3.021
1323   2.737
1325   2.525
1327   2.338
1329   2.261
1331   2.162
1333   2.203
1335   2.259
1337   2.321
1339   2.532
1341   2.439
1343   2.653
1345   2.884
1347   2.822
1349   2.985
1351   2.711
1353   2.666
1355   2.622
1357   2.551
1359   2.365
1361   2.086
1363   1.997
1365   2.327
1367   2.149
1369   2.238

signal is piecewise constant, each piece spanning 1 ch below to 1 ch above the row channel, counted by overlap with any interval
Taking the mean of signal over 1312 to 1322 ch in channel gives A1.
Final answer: 3.34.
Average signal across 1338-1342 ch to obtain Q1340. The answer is 2.49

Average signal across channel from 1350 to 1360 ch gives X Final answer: 2.58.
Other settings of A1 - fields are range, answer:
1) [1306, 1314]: 3.61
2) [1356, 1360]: 2.46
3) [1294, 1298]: 3.67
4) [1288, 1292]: 3.56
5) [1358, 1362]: 2.23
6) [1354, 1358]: 2.59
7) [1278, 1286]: 3.49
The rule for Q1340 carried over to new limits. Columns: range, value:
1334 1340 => 2.37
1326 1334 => 2.24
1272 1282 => 3.42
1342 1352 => 2.81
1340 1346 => 2.66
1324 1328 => 2.43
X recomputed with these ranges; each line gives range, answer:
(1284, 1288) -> 3.52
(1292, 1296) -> 3.5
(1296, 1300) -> 3.68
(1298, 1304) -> 3.6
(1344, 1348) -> 2.85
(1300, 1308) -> 3.65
